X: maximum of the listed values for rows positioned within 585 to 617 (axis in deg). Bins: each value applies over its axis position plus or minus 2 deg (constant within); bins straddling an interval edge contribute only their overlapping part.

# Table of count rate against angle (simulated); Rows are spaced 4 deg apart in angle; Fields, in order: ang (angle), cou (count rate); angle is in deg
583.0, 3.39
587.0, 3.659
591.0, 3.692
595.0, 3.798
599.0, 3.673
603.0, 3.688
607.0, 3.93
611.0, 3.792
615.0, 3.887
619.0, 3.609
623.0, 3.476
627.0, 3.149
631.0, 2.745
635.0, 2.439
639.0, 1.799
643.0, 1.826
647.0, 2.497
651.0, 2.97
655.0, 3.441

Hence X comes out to 3.93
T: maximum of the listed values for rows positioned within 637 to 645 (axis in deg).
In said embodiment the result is 1.826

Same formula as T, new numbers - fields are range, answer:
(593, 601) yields 3.798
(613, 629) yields 3.887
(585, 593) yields 3.692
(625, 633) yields 3.149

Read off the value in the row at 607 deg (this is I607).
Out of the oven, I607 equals 3.93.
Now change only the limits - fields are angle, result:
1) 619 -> 3.609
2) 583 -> 3.39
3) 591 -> 3.692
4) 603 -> 3.688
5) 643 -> 1.826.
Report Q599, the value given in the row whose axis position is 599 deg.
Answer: 3.673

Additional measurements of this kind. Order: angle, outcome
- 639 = 1.799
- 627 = 3.149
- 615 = 3.887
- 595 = 3.798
